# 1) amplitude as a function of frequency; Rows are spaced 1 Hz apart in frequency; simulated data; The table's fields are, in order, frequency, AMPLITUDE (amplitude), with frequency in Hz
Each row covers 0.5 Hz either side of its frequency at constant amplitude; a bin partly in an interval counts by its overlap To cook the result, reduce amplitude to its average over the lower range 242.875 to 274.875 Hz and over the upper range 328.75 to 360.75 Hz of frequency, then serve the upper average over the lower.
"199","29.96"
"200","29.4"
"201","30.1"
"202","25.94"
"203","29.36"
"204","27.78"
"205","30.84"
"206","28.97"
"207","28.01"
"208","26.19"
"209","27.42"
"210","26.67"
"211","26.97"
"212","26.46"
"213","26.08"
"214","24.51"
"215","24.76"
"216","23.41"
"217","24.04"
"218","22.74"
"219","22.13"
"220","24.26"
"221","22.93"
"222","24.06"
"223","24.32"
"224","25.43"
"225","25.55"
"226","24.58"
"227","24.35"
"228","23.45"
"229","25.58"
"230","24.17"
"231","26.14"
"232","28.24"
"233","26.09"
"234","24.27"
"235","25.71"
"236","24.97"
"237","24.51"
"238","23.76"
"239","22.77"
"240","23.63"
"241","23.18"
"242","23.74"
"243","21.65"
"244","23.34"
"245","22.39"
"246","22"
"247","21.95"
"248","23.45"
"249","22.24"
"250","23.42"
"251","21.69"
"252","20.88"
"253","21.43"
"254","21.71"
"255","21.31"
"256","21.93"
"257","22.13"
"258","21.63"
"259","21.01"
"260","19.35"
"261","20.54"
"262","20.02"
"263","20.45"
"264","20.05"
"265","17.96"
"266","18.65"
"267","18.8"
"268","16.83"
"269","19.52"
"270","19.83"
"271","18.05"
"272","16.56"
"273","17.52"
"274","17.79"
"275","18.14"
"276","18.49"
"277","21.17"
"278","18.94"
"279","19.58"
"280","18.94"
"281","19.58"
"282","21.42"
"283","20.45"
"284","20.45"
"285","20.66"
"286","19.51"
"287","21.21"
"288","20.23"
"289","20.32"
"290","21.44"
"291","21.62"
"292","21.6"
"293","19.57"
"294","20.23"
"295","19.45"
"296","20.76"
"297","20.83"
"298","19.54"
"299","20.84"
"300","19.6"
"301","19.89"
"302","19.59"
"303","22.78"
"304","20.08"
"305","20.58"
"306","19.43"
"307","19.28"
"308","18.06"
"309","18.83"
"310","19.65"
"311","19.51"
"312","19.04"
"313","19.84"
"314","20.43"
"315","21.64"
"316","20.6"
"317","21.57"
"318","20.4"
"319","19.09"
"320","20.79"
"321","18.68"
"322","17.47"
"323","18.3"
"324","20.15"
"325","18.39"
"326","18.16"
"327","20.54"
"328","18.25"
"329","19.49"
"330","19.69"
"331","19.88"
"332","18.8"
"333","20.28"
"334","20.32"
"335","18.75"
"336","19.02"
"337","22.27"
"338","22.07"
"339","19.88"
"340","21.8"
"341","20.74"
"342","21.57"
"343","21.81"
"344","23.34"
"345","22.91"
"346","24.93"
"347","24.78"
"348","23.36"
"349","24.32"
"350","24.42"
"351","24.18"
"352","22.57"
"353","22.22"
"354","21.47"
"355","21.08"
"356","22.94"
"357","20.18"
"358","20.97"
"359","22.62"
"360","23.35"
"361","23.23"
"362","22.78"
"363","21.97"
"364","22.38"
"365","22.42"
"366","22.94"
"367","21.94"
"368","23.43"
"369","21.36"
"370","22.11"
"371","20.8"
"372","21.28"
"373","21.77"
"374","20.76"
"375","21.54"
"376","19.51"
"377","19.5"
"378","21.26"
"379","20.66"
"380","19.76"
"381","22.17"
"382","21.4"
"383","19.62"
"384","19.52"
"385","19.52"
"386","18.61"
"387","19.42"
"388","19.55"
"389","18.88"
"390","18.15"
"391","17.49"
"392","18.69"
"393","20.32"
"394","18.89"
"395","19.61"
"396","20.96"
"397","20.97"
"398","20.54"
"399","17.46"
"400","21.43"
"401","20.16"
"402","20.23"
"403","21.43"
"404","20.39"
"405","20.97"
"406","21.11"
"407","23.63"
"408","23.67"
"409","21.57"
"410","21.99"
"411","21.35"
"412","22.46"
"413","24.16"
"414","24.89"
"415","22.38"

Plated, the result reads 1.06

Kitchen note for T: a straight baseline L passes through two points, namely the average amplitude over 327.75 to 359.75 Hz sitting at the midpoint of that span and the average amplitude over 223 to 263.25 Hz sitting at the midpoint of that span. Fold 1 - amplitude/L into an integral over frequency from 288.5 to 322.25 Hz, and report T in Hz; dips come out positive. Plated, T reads 3.2 Hz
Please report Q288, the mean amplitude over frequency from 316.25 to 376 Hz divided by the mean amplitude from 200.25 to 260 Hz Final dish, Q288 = 0.87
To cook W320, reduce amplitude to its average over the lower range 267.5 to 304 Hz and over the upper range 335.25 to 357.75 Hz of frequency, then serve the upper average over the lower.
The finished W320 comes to 1.13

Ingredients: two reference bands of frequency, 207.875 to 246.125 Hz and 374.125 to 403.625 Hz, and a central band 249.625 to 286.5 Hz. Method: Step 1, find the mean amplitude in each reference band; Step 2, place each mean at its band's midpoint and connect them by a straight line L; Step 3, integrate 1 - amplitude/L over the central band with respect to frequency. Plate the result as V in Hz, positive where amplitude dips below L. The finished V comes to 5.5 Hz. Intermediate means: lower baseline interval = 24.5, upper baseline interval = 19.9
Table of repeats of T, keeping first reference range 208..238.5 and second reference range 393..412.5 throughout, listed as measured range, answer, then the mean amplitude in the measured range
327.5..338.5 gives 1.3 Hz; 19.9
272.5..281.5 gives 1.8 Hz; 18.9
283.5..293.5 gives 1.2 Hz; 20.7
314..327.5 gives 1.8 Hz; 19.7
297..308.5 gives 1.6 Hz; 20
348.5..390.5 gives 0.6 Hz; 21.4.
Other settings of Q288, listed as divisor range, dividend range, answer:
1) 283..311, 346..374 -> 1.11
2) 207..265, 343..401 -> 0.91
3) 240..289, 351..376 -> 1.07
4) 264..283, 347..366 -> 1.20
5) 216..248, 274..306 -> 0.84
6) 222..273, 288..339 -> 0.90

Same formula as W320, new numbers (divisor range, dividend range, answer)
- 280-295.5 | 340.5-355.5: 1.12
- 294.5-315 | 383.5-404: 0.98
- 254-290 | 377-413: 1.04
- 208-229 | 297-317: 0.81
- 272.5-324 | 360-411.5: 1.05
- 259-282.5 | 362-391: 1.09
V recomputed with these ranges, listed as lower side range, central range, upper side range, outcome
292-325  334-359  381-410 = -2.60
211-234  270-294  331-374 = 3.84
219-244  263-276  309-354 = 2.62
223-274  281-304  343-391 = 1.50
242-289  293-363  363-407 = -1.14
